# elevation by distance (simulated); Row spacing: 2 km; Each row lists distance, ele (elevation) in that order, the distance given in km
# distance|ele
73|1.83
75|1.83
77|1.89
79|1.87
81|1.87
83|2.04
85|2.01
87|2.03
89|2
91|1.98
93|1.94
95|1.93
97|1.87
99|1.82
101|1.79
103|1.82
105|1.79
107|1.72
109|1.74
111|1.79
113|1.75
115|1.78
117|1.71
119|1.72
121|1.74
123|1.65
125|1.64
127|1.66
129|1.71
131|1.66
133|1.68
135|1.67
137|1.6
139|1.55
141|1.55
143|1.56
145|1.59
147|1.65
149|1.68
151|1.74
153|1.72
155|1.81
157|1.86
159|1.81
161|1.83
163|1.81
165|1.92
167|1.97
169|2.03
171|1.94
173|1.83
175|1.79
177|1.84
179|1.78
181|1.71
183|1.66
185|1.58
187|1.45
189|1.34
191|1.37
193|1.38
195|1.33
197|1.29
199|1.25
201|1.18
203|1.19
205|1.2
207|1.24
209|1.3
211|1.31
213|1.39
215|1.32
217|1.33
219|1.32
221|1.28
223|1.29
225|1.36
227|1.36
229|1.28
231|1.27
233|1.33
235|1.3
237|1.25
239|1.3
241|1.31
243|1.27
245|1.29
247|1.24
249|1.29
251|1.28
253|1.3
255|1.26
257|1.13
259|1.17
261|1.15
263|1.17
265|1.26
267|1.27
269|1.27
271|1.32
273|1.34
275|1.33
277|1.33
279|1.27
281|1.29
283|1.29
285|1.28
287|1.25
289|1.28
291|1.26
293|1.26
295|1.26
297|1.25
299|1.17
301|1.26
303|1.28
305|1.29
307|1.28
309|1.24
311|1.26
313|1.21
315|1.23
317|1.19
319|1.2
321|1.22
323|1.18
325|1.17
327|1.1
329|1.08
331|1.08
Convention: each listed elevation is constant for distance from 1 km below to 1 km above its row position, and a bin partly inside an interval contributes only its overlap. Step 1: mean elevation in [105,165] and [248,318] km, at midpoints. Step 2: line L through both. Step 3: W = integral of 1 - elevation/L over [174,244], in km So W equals 5.1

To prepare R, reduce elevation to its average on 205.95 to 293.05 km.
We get 1.28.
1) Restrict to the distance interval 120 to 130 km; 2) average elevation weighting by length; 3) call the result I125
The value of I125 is 1.68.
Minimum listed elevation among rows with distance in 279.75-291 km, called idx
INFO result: 1.25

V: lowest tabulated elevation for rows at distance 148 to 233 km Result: 1.18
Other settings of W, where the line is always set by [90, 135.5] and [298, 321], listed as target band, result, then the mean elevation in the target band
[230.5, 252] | 2.0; 1.28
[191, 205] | 2.4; 1.27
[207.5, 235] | 2.9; 1.32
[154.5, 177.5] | -3.6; 1.87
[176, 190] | -0.4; 1.62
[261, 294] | 1.2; 1.28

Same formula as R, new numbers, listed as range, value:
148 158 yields 1.76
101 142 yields 1.7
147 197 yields 1.71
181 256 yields 1.32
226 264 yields 1.26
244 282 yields 1.26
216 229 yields 1.32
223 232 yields 1.31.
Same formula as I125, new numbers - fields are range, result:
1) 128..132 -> 1.69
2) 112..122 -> 1.74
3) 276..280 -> 1.3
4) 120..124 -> 1.69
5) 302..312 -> 1.27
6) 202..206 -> 1.19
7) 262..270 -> 1.24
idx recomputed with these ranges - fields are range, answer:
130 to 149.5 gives 1.55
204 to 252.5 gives 1.2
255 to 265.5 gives 1.13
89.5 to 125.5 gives 1.64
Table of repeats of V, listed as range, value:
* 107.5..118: 1.71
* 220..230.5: 1.28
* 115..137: 1.6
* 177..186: 1.58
